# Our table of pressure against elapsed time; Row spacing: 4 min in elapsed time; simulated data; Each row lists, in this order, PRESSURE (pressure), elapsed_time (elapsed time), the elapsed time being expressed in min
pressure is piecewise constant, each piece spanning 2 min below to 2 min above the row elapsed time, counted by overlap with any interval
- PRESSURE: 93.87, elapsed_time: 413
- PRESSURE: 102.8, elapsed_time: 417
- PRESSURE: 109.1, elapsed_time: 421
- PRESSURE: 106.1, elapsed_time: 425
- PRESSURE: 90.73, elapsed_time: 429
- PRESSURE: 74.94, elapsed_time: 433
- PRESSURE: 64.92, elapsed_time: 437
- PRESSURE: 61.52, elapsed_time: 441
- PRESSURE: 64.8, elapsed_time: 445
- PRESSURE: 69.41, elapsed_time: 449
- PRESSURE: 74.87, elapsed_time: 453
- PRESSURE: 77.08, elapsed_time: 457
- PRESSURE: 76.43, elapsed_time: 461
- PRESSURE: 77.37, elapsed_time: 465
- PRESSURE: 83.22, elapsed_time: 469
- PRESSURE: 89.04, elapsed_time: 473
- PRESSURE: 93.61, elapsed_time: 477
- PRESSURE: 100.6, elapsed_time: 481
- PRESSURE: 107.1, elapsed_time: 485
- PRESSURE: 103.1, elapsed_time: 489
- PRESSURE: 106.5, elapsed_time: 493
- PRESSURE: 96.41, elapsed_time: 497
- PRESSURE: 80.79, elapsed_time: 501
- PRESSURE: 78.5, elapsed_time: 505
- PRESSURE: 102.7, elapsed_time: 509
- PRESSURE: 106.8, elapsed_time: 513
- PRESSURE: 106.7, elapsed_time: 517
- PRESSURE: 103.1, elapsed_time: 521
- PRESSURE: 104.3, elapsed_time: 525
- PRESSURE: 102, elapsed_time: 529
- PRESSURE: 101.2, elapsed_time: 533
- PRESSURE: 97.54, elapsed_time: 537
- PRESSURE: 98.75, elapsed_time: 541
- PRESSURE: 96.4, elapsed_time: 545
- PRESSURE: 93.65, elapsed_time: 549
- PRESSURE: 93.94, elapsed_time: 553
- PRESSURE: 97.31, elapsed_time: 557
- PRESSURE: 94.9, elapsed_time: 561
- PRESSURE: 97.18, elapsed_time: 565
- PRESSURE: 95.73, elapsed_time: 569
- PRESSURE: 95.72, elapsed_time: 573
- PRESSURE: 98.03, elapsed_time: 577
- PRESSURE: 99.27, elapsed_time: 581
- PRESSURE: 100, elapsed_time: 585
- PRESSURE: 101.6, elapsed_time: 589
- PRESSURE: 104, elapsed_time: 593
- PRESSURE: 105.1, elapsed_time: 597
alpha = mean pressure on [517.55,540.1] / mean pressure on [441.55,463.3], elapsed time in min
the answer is 1.42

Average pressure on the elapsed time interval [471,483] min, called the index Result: 94.4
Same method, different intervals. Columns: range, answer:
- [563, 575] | 96.2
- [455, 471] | 78.5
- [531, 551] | 97.5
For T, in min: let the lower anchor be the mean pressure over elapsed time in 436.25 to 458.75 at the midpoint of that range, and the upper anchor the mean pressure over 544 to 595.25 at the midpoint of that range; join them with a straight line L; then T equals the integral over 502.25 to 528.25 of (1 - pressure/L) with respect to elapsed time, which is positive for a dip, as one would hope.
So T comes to -4.59 min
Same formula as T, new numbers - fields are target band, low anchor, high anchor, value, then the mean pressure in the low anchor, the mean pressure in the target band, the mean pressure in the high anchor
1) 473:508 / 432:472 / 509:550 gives -3.63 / 72.8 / 95.6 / 101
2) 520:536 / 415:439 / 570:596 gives -0.90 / 91.4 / 102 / 99.8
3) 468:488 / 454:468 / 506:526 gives -2.39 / 77.3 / 95.7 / 103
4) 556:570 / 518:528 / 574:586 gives 0.56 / 104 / 96.2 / 98.7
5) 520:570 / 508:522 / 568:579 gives 1.31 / 105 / 98.1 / 96.6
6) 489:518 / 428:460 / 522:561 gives -2.99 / 71.8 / 97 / 98.3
